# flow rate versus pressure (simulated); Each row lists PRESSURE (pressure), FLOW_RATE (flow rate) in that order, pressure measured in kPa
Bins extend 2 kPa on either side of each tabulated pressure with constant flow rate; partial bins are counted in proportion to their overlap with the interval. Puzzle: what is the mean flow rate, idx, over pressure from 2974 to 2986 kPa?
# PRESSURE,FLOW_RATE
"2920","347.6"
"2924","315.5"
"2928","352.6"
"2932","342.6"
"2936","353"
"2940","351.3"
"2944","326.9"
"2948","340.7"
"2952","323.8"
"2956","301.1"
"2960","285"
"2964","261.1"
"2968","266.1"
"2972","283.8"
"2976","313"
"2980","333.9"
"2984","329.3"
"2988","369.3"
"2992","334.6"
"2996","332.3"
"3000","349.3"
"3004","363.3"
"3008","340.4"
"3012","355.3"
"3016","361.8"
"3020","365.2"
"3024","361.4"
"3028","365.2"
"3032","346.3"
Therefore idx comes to 325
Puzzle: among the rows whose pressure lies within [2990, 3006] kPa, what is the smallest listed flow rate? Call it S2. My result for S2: 332.3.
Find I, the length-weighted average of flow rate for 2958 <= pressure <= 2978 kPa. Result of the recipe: 282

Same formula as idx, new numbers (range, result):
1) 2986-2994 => 352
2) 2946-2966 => 302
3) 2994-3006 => 348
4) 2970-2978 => 298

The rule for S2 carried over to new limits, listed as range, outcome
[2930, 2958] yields 301.1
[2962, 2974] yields 261.1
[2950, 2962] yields 285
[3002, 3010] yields 340.4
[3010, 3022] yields 355.3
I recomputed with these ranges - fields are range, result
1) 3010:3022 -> 361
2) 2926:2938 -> 349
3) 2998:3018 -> 354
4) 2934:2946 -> 344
